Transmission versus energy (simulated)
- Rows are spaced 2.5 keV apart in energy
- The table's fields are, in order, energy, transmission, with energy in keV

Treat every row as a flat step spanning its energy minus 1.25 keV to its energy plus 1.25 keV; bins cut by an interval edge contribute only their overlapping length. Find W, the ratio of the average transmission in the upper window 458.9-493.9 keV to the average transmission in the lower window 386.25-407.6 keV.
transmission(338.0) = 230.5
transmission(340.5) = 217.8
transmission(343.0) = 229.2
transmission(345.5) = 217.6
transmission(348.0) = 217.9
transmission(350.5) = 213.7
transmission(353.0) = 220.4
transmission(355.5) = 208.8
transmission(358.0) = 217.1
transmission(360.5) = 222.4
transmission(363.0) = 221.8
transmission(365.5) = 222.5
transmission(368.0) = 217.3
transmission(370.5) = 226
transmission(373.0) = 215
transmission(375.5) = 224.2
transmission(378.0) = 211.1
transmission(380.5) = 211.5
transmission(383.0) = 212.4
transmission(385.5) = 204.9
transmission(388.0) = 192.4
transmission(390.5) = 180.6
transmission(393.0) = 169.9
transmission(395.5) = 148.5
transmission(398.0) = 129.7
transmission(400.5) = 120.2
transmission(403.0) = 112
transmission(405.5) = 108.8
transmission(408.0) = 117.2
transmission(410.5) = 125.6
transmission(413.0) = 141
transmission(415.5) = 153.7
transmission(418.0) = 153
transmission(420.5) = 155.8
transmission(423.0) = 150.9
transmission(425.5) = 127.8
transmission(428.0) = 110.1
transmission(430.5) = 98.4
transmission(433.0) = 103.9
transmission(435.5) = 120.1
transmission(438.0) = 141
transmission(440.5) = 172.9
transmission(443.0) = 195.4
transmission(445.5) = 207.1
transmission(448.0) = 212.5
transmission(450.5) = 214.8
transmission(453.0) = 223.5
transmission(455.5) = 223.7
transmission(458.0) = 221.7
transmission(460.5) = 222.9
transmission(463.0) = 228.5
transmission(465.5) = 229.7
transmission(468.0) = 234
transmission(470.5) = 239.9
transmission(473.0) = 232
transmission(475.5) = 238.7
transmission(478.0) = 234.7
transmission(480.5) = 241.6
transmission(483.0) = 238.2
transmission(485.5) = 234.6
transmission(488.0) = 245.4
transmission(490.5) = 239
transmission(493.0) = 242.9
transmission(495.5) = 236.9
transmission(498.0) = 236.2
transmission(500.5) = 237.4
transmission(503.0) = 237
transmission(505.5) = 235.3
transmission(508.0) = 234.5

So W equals 1.6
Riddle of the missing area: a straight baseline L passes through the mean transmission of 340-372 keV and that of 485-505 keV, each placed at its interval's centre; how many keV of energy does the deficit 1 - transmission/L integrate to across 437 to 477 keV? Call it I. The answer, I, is 3.1 keV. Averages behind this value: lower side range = 219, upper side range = 239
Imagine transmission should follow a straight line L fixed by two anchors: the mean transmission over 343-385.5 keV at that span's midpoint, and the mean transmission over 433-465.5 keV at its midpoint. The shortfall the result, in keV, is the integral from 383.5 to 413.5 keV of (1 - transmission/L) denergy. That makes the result 8.8 keV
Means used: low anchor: 217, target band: 148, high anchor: 196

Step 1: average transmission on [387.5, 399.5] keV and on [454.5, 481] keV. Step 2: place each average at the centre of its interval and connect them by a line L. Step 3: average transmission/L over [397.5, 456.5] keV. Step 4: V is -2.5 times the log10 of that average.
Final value 0.278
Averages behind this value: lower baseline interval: 162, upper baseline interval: 231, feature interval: 151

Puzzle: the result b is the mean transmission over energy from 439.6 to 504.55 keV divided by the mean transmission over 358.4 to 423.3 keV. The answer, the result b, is 1.30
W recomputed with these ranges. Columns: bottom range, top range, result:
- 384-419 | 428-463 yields 1.22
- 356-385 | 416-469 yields 0.82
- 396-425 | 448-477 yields 1.70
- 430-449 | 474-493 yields 1.51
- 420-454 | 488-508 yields 1.50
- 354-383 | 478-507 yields 1.09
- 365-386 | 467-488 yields 1.10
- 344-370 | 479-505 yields 1.09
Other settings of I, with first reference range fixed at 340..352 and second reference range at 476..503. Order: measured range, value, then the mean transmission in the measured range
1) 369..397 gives 3.1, 199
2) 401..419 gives 7.8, 129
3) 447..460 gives 0.8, 220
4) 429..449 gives 6.6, 155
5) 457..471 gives 0.4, 229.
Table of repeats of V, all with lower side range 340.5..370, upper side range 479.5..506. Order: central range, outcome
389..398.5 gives 0.366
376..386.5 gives 0.058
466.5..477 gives -0.001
